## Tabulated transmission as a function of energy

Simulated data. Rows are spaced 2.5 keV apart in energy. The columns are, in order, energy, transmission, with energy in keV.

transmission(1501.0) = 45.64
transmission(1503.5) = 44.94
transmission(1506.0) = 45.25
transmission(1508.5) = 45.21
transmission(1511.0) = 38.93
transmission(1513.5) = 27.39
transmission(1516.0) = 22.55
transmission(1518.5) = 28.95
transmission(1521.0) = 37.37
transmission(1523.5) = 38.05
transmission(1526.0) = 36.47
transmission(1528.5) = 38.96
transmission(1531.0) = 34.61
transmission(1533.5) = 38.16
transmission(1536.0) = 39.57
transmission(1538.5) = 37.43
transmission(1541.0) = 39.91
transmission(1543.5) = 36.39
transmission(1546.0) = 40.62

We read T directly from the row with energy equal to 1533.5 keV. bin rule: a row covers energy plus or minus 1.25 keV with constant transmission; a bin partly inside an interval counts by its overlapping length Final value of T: 38.16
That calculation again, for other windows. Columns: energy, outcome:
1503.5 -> 44.94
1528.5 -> 38.96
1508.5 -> 45.21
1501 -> 45.64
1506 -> 45.25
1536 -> 39.57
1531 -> 34.61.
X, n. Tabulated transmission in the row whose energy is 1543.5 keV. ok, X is 36.39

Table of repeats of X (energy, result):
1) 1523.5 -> 38.05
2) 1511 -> 38.93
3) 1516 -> 22.55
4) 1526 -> 36.47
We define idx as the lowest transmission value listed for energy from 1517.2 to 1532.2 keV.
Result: 28.95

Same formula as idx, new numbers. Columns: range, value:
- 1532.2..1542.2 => 37.43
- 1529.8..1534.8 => 34.61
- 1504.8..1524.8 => 22.55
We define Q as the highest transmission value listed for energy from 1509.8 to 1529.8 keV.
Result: 38.96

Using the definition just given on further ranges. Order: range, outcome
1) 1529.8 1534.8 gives 38.16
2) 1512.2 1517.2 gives 27.39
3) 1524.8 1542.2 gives 39.91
